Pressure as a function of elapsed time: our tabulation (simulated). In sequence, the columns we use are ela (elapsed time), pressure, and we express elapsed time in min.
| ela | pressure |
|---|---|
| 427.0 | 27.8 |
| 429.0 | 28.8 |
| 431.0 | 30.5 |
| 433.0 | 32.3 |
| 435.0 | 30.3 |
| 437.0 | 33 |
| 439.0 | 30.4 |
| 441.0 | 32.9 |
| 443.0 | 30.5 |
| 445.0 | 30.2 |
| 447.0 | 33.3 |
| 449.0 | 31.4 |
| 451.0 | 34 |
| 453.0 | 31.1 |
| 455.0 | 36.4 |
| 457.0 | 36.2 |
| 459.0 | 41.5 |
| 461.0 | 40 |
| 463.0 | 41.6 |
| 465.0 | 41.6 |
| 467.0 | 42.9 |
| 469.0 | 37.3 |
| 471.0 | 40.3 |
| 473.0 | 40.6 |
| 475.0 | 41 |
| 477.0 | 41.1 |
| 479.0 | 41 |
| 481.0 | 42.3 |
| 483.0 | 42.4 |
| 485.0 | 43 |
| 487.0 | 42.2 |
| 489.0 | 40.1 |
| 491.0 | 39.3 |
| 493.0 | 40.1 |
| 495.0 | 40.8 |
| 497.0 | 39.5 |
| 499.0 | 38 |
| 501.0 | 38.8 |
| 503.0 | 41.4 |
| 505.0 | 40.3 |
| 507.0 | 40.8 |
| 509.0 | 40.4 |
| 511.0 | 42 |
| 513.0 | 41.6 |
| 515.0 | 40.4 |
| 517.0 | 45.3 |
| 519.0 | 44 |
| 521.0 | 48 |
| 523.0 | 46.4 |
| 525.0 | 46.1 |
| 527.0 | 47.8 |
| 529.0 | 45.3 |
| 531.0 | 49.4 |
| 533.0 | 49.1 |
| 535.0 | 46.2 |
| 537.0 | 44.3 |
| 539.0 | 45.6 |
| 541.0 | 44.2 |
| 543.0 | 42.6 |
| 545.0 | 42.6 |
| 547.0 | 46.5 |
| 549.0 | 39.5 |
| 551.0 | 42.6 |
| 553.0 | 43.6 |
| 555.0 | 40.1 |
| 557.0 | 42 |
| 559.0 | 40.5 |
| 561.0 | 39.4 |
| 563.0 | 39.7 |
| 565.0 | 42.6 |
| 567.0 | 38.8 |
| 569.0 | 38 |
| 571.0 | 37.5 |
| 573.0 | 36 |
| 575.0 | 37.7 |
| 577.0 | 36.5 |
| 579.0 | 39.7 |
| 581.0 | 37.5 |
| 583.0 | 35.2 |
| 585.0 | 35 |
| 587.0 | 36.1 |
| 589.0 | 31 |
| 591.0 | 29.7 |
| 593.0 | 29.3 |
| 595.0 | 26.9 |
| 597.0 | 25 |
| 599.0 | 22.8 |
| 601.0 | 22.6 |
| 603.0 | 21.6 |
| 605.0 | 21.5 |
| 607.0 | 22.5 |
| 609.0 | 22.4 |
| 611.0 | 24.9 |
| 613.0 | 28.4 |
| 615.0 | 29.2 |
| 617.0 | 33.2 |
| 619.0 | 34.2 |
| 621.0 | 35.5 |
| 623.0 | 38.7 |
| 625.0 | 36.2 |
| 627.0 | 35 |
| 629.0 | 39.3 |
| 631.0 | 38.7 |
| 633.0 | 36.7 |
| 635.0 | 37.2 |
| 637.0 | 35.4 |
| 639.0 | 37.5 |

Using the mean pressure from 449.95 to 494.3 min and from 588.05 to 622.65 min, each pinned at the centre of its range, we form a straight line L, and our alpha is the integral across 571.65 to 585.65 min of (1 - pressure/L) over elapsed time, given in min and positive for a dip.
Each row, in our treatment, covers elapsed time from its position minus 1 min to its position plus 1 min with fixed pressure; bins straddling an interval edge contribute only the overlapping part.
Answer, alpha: -3.31 min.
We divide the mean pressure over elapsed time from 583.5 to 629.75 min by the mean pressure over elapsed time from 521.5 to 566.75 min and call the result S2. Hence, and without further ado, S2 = 0.68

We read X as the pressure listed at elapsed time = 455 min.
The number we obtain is 36.4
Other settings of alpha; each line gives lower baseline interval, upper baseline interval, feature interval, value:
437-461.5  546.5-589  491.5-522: -4.2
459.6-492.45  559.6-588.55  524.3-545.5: -3.7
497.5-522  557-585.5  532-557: -2.5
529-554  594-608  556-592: -5.0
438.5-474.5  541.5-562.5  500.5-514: -0.5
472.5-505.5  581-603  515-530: -3.5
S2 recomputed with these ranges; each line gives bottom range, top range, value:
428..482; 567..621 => 0.86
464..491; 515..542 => 1.12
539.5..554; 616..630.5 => 0.84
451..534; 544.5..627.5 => 0.82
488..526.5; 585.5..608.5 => 0.63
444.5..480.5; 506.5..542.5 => 1.18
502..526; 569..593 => 0.82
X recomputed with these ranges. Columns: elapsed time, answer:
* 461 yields 40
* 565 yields 42.6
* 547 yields 46.5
